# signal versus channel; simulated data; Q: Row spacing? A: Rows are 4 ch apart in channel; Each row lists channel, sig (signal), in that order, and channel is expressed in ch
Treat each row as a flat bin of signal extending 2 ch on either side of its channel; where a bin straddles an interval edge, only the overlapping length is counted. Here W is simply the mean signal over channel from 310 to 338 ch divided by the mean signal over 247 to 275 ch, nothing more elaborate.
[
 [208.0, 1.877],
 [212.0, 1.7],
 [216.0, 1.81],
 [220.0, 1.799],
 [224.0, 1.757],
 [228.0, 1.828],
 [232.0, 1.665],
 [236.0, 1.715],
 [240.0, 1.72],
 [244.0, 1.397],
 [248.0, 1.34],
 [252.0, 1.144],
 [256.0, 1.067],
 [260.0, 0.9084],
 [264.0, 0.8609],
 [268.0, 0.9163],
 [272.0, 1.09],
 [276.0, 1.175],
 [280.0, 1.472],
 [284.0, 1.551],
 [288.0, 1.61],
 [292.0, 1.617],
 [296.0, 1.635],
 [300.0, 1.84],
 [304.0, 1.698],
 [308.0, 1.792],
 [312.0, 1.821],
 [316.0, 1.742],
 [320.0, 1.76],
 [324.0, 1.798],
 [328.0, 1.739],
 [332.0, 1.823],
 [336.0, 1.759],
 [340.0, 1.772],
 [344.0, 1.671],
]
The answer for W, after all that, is 1.7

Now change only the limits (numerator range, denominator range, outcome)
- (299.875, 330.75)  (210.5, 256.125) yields 1.11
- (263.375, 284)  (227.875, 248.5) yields 0.72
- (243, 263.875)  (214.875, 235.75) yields 0.64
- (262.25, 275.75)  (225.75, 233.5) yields 0.56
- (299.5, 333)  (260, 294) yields 1.40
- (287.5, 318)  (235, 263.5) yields 1.34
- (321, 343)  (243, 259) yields 1.47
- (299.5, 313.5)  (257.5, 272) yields 1.92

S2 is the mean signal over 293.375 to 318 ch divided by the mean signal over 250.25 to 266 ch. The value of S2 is 1.76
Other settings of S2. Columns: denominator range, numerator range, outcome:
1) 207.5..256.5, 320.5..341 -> 1.10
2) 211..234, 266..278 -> 0.60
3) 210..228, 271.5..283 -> 0.73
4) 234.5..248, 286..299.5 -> 1.05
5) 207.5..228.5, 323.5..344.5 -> 0.99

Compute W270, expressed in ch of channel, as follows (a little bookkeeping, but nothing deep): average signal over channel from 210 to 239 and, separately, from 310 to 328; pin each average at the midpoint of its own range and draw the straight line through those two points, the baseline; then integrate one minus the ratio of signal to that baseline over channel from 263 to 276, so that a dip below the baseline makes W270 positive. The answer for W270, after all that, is 5.65 ch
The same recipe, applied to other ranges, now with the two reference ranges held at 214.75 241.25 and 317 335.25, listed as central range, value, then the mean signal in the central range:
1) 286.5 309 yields 0.9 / 1.7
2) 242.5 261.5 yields 6.3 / 1.17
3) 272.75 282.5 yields 2.5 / 1.31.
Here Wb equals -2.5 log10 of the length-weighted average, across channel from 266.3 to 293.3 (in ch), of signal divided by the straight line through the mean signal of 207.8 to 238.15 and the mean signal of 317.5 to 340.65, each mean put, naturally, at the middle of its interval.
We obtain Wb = 0.30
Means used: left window 1.76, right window 1.77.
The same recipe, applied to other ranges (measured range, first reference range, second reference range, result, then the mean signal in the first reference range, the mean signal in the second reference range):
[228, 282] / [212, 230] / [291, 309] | 0.339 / 1.79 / 1.72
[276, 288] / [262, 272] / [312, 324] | -0.241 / 0.929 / 1.77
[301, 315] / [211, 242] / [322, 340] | 0.000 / 1.75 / 1.78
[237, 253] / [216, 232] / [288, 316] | 0.225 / 1.78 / 1.73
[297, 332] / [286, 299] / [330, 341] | -0.037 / 1.64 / 1.79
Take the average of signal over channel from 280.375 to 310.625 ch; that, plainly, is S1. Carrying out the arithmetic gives 1.67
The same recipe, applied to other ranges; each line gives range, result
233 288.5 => 1.28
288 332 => 1.74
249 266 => 1.02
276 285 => 1.43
